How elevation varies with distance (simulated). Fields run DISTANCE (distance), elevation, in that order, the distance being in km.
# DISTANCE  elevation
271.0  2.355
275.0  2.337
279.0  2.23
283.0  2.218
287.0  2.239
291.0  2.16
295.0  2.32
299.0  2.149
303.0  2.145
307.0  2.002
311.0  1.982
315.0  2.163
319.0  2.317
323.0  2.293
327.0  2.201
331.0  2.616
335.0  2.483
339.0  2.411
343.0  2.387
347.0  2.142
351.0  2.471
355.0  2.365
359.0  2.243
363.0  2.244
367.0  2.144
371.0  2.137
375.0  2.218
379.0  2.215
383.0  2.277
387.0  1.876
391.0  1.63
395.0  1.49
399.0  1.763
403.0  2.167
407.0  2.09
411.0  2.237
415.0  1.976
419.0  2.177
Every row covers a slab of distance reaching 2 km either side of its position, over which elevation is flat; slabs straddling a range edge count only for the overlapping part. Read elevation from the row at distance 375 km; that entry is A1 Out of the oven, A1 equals 2.218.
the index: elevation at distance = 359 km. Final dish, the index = 2.243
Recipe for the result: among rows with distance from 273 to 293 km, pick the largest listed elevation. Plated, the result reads 2.337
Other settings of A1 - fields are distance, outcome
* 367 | 2.144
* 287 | 2.239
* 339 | 2.411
